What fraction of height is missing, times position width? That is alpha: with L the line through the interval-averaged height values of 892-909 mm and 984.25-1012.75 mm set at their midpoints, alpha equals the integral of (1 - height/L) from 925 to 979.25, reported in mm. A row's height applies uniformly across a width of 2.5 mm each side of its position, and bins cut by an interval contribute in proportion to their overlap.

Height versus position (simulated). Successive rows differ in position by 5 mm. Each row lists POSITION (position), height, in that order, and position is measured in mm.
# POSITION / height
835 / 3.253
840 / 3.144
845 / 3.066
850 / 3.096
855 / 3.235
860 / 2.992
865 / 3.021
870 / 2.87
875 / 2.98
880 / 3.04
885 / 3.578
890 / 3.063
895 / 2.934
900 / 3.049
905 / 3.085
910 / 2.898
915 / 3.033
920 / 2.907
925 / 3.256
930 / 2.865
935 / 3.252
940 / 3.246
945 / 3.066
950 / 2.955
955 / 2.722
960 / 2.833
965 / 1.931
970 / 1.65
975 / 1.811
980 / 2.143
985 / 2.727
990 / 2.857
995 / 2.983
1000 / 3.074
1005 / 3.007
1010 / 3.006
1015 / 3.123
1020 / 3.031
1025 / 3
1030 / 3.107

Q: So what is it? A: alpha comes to 6.2 mm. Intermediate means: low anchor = 3.01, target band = 2.65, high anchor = 2.96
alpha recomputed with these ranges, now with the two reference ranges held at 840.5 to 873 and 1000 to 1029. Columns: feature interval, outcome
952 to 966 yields 2.2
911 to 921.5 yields 0.3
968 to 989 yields 6.2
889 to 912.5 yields 0.4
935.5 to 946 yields -0.5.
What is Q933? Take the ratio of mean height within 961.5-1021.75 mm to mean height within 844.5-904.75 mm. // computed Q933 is 0.85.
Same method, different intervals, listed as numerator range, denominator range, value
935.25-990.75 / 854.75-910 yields 0.84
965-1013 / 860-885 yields 0.84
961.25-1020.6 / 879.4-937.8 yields 0.84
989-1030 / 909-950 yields 0.99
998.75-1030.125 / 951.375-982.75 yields 1.38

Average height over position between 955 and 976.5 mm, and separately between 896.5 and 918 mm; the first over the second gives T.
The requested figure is 0.71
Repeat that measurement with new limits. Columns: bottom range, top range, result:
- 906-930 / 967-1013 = 0.86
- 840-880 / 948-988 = 0.77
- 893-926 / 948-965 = 0.90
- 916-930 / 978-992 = 0.85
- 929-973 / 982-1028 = 1.10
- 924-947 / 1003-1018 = 0.97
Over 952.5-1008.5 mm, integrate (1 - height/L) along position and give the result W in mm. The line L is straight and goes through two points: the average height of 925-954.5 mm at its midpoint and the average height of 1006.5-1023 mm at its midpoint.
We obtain 9.65 mm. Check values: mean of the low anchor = 3.07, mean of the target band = 2.53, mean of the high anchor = 3.05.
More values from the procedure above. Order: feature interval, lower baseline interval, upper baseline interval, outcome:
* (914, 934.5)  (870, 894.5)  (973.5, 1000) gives -1.0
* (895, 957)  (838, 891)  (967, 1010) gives -4.4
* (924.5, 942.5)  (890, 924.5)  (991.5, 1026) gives -0.8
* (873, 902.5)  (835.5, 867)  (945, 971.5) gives -2.1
